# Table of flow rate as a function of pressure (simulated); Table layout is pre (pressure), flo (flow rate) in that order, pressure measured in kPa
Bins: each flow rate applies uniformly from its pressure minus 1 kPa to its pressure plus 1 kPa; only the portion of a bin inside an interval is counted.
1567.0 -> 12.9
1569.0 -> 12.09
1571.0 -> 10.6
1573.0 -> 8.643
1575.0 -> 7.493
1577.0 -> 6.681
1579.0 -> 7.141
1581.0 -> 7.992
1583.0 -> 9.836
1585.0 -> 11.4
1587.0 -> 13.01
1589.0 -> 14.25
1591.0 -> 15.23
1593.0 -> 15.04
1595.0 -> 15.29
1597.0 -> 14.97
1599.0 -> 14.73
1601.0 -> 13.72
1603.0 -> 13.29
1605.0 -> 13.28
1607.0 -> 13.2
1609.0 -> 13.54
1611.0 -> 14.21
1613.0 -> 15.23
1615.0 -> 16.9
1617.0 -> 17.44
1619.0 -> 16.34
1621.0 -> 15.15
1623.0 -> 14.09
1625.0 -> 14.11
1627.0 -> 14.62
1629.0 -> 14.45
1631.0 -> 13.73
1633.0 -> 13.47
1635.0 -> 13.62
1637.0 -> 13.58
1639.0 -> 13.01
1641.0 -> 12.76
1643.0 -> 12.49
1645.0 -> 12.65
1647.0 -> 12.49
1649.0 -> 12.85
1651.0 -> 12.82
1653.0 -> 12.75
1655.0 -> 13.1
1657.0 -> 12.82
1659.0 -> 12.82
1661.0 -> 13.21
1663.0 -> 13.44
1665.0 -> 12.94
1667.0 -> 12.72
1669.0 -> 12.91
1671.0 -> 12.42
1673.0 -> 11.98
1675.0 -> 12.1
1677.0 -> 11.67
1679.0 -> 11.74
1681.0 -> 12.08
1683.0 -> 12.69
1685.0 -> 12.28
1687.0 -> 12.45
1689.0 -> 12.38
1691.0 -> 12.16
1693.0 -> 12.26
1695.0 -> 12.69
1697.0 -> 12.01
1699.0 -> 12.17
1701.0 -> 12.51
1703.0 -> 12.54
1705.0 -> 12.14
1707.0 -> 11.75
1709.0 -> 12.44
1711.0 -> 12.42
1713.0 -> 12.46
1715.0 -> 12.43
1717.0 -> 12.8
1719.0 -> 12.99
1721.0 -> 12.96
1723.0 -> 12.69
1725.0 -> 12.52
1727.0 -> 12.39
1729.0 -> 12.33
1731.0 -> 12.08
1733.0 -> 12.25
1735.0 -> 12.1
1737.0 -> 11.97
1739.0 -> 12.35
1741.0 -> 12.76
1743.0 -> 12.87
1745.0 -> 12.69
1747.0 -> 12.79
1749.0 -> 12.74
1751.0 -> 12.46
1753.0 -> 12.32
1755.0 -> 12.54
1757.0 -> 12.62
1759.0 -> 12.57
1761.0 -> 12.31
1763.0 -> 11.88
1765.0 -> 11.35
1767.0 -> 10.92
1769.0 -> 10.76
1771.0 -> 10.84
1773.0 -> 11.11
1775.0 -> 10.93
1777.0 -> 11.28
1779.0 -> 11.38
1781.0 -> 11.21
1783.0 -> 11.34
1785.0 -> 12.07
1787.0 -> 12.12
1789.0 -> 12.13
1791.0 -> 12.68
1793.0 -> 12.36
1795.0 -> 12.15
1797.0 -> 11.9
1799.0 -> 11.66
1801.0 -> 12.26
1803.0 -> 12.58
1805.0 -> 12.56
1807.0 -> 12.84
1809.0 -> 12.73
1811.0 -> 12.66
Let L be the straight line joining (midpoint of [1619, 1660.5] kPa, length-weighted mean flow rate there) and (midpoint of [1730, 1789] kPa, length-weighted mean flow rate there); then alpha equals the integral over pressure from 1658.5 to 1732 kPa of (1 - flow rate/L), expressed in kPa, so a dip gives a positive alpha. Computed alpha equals 1.7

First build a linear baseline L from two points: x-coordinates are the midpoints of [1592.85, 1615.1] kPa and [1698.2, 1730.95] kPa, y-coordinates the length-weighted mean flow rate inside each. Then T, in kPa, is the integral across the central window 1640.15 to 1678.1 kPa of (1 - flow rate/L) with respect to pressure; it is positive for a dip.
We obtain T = 2.0 kPa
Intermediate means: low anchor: 14.3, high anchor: 12.5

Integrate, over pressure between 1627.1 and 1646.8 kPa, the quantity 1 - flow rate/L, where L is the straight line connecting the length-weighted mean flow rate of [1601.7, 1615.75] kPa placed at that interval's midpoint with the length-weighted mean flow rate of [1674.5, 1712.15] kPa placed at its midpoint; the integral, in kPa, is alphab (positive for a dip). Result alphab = 0.3 kPa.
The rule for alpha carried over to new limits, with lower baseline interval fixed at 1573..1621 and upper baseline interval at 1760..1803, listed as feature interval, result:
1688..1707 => 0.0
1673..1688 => 0.3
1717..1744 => -1.0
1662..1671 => -0.3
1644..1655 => -0.1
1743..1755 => -0.7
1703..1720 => -0.4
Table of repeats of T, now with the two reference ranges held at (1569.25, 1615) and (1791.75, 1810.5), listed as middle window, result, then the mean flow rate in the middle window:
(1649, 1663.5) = -0.8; 13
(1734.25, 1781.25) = 1.5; 12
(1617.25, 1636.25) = -3.4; 14.5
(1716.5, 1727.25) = -0.4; 12.7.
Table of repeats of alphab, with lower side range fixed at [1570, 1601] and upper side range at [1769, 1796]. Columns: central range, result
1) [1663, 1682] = -1.24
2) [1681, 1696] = -1.03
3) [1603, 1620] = -4.92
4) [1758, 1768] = -0.16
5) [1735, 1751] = -1.30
